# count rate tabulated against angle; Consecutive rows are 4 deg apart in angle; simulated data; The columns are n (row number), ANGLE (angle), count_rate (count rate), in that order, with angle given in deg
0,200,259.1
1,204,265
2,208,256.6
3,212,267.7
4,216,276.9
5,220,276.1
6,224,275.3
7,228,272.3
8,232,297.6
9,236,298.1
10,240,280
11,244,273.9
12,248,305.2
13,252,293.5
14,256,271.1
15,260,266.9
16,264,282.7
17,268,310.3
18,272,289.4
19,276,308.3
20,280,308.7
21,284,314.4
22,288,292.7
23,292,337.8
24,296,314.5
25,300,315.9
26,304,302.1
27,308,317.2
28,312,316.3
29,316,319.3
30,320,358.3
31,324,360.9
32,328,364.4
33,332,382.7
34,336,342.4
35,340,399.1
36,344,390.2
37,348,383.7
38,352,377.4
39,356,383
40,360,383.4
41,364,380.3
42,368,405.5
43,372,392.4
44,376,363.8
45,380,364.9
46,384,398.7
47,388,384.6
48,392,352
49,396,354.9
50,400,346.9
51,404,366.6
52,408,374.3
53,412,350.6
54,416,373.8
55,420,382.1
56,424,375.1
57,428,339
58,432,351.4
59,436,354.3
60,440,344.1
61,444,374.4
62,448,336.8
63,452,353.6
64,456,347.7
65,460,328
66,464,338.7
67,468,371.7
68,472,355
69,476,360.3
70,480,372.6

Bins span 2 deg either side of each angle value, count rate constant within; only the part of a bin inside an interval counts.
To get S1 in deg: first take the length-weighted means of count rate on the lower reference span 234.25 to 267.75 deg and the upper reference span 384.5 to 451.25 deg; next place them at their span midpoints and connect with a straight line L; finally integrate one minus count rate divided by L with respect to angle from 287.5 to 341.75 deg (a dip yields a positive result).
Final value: -4.1 deg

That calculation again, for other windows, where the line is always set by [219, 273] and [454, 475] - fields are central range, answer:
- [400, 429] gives -2.7 deg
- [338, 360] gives -5.0 deg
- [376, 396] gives -2.8 deg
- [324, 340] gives -2.9 deg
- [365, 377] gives -2.5 deg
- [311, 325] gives -1.5 deg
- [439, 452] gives -0.4 deg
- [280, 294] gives -0.8 deg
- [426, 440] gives -0.3 deg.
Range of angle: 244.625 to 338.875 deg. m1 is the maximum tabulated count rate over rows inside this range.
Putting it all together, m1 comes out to 382.7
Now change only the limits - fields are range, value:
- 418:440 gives 382.1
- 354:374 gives 405.5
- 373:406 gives 398.7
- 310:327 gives 360.9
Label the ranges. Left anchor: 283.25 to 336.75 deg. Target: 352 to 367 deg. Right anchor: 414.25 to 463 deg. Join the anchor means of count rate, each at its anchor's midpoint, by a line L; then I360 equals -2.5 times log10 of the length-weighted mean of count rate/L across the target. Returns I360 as -0.13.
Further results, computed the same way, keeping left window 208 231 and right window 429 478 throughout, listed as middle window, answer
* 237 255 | -0.02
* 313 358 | -0.18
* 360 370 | -0.21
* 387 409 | -0.09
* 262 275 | -0.02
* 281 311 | -0.05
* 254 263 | 0.06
